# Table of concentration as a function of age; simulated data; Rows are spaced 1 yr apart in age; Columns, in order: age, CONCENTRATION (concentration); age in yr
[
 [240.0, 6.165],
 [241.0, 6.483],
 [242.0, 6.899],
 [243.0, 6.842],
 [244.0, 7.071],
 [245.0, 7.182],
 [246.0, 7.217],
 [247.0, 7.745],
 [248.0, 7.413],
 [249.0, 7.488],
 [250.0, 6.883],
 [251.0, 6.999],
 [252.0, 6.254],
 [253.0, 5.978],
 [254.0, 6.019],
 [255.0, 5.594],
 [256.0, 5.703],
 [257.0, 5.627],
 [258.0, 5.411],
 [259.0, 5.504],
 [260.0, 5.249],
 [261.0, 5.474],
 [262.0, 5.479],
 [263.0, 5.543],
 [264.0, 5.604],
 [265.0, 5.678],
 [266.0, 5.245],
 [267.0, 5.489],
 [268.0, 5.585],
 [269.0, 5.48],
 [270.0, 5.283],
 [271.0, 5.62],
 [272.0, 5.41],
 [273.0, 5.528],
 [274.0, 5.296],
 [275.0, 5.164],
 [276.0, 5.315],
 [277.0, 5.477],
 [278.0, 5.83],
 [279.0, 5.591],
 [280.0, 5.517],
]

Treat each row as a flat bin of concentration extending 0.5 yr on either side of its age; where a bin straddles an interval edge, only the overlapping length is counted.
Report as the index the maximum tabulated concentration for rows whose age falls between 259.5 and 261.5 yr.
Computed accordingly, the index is 5.474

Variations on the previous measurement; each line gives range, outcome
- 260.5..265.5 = 5.678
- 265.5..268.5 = 5.585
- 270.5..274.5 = 5.62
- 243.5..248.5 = 7.745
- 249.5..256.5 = 6.999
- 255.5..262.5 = 5.703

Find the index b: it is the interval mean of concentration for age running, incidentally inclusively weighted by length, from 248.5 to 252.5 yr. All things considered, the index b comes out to 6.91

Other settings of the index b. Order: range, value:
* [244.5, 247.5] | 7.38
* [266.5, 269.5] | 5.52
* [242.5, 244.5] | 6.96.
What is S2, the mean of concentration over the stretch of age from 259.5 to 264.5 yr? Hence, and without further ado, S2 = 5.47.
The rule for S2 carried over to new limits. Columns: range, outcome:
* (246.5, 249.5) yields 7.55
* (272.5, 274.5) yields 5.41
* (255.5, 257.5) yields 5.67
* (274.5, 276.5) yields 5.24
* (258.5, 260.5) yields 5.38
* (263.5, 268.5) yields 5.52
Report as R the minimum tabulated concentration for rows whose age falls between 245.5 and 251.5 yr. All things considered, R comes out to 6.883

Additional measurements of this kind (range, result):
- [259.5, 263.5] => 5.249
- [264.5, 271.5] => 5.245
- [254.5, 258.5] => 5.411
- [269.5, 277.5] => 5.164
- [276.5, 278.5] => 5.477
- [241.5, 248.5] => 6.842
